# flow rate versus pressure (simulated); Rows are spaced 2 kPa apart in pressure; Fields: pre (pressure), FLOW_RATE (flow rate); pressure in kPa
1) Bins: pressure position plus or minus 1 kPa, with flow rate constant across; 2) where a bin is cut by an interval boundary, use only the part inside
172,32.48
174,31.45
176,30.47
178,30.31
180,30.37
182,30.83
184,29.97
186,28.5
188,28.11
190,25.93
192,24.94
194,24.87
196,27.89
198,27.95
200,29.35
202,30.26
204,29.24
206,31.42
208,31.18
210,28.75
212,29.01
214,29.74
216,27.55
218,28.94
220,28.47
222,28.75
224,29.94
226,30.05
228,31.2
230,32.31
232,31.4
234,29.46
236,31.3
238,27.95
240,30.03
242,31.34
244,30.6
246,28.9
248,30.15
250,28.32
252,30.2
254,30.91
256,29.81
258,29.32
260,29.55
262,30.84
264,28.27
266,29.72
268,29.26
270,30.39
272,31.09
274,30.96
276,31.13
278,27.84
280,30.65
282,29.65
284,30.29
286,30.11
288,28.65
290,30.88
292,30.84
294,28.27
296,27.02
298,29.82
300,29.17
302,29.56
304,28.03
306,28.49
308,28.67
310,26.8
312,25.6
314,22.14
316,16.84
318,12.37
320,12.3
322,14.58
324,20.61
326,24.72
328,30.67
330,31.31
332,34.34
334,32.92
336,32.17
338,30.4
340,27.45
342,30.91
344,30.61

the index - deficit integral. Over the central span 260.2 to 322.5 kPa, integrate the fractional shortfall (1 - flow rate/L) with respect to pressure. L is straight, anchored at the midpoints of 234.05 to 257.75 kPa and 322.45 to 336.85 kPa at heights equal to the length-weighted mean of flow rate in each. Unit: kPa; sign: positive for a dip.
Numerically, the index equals 4.61 kPa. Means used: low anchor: 29.9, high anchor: 28.9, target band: 27.2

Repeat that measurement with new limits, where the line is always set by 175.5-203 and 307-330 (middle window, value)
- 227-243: -2.74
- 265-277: -3.04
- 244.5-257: -2.18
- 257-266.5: -1.83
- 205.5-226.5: -1.73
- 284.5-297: -3.26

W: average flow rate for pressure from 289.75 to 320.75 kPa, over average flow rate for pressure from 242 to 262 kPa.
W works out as 0.85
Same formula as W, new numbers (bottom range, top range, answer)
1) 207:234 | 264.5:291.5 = 1.01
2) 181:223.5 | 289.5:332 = 0.88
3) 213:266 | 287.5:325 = 0.83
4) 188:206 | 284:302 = 1.06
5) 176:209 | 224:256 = 1.05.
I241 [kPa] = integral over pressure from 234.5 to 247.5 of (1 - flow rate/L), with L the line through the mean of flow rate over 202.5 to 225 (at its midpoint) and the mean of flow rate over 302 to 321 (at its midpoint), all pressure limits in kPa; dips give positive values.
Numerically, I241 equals -1.2 kPa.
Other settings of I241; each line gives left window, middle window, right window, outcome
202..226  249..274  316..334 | -3.0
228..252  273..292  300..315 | -1.2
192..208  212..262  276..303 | -1.5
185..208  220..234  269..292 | -0.7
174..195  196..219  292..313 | -0.7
